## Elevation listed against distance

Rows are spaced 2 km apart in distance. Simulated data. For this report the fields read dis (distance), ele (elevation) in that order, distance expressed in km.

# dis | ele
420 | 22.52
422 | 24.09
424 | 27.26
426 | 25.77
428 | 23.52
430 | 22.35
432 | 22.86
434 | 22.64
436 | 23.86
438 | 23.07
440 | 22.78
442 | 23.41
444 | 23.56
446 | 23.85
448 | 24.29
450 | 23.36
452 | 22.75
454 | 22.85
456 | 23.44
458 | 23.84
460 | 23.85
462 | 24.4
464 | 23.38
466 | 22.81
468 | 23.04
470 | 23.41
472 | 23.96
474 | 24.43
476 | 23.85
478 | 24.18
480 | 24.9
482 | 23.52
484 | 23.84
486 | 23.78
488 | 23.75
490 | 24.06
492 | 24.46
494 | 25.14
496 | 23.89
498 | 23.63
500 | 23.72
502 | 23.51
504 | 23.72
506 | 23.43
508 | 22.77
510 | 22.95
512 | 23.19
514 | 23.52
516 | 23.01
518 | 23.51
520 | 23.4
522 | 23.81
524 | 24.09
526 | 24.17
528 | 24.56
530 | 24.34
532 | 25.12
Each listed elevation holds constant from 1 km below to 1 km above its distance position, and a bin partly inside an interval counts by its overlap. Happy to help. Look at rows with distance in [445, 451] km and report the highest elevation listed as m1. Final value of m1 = 24.29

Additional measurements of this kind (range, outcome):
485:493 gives 24.46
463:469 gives 23.38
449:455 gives 23.36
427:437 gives 23.86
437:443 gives 23.41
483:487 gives 23.84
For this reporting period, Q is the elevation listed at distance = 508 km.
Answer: 22.77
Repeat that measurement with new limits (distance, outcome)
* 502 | 23.51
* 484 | 23.84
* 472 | 23.96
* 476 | 23.85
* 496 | 23.89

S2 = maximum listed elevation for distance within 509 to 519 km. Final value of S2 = 23.52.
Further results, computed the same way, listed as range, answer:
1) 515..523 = 23.81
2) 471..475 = 24.43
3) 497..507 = 23.72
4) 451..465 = 24.4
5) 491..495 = 25.14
